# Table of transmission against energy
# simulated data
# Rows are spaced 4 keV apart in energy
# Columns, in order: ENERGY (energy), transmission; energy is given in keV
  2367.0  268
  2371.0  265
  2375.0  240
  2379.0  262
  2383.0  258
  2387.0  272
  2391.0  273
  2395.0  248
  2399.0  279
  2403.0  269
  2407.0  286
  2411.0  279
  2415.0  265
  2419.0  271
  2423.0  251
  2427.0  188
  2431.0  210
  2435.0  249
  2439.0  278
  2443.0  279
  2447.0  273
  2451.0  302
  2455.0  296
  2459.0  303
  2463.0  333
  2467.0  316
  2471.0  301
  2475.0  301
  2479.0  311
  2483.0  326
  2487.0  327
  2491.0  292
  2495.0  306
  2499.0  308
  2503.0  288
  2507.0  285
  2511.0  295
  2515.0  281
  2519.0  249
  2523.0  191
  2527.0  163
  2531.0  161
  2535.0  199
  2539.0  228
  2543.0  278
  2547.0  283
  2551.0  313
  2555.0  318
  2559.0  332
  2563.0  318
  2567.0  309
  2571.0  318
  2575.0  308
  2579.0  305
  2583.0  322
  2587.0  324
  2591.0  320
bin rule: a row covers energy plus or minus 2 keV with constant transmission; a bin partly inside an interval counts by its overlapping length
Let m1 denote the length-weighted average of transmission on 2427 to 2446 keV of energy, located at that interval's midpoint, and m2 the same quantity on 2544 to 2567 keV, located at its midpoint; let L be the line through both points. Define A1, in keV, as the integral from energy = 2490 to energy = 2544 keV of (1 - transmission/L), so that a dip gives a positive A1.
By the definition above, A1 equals 7.2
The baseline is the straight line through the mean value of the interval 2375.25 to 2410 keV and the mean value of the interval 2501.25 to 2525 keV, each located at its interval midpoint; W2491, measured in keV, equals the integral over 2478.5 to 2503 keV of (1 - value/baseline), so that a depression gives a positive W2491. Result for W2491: -4.13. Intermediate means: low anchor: 267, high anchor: 265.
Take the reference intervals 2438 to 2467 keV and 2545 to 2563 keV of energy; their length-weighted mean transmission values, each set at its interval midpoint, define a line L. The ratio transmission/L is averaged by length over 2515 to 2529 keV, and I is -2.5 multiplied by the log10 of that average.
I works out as 0.401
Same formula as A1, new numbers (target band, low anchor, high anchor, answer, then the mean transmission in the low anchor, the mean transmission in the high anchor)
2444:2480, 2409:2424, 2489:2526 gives -4.3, 268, 274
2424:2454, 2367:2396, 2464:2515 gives 3.0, 261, 304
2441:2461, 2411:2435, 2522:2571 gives -3.6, 242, 262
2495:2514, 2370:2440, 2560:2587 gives -0.2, 258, 315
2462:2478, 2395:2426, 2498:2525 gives -2.5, 267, 270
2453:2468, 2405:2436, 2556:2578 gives -2.4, 250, 316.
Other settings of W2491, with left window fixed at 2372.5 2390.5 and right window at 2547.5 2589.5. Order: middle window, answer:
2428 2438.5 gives 1.6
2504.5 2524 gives 2.3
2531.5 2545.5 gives 3.6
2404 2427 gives 0.5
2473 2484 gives -0.9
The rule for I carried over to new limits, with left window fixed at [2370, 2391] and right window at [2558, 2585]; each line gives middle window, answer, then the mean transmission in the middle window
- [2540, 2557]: 0.05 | 294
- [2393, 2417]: -0.01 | 271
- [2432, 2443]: 0.06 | 261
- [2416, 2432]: 0.17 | 233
